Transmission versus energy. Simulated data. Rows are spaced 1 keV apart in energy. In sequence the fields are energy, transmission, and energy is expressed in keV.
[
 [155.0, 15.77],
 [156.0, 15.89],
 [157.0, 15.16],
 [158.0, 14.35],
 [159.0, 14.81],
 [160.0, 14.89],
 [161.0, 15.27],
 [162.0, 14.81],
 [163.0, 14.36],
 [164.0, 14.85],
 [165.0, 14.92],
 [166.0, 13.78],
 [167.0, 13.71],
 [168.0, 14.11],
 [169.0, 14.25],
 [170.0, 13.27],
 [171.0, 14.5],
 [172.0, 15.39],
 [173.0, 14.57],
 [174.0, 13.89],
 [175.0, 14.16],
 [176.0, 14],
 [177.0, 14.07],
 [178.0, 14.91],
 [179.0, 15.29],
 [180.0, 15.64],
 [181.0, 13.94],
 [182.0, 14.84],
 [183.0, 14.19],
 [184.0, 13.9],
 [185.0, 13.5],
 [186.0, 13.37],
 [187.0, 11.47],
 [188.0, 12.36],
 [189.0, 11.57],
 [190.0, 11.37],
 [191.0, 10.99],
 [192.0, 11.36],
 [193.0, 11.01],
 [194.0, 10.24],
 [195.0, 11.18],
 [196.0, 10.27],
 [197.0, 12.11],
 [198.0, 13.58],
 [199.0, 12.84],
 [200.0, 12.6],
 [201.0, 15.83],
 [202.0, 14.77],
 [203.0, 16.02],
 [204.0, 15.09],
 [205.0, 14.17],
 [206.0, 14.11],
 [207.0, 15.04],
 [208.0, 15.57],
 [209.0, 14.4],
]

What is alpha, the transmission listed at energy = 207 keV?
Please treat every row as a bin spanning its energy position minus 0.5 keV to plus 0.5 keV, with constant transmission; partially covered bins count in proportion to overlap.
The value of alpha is 15.04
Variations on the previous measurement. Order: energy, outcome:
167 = 13.71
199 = 12.84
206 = 14.11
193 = 11.01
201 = 15.83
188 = 12.36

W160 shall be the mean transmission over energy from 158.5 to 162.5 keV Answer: 14.9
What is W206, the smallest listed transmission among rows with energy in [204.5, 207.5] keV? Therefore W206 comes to 14.11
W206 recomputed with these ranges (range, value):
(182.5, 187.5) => 11.47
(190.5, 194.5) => 10.24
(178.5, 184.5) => 13.9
